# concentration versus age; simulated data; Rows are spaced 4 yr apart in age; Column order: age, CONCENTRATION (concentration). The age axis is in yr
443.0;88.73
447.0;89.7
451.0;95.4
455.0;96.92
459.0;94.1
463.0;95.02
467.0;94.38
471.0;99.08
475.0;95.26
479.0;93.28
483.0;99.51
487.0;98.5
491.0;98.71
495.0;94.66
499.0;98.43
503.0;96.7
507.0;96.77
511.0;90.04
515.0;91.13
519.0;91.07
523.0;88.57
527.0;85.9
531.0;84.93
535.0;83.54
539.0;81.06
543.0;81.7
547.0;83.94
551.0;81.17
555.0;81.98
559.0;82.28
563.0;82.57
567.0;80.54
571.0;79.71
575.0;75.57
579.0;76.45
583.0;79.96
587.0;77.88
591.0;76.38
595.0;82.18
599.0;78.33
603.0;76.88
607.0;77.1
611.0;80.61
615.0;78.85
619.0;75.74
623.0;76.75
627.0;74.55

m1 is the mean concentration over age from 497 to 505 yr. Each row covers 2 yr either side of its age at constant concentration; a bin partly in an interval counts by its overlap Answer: 97.6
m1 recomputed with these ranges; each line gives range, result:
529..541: 83.2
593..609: 78.6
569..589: 77.9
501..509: 96.7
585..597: 78.8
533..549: 82.6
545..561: 82.3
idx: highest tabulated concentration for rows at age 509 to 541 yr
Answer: 91.13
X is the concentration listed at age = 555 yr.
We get 81.98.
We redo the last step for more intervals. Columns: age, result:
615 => 78.85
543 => 81.7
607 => 77.1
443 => 88.73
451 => 95.4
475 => 95.26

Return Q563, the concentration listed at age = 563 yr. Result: 82.57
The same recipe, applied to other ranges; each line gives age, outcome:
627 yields 74.55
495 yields 94.66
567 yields 80.54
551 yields 81.17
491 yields 98.71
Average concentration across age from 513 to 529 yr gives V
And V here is 89.2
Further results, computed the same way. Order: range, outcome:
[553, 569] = 81.8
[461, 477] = 95.9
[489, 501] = 97.3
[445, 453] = 92.6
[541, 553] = 82.3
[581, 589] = 78.9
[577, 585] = 78.2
